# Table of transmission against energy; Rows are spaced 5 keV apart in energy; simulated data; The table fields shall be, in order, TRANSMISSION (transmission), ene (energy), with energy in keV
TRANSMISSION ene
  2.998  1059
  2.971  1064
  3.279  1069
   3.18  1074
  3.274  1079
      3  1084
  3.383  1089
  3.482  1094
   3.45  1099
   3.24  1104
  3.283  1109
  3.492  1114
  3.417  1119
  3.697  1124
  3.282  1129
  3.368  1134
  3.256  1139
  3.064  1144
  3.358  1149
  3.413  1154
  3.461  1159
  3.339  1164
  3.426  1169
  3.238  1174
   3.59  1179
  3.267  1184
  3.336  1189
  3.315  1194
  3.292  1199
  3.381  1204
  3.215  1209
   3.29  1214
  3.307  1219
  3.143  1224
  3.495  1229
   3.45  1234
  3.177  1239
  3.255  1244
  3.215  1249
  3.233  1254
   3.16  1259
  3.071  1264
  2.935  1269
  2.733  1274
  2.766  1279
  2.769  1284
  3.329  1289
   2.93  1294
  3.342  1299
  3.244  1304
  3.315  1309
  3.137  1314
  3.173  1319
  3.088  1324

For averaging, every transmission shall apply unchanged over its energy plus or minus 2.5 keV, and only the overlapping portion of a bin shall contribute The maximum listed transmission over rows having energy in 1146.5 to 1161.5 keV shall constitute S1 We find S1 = 3.461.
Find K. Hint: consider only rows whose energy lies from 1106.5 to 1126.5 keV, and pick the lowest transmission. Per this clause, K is 3.283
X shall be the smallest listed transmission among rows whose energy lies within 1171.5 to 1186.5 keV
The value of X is 3.238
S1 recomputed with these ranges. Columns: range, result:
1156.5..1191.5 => 3.59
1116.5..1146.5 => 3.697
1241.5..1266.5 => 3.255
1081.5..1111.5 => 3.482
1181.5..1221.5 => 3.381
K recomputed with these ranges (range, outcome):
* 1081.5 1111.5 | 3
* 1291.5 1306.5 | 2.93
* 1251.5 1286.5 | 2.733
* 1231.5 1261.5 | 3.16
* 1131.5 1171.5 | 3.064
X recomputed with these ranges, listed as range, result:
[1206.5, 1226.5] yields 3.143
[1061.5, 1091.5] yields 2.971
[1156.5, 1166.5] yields 3.339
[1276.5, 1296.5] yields 2.766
